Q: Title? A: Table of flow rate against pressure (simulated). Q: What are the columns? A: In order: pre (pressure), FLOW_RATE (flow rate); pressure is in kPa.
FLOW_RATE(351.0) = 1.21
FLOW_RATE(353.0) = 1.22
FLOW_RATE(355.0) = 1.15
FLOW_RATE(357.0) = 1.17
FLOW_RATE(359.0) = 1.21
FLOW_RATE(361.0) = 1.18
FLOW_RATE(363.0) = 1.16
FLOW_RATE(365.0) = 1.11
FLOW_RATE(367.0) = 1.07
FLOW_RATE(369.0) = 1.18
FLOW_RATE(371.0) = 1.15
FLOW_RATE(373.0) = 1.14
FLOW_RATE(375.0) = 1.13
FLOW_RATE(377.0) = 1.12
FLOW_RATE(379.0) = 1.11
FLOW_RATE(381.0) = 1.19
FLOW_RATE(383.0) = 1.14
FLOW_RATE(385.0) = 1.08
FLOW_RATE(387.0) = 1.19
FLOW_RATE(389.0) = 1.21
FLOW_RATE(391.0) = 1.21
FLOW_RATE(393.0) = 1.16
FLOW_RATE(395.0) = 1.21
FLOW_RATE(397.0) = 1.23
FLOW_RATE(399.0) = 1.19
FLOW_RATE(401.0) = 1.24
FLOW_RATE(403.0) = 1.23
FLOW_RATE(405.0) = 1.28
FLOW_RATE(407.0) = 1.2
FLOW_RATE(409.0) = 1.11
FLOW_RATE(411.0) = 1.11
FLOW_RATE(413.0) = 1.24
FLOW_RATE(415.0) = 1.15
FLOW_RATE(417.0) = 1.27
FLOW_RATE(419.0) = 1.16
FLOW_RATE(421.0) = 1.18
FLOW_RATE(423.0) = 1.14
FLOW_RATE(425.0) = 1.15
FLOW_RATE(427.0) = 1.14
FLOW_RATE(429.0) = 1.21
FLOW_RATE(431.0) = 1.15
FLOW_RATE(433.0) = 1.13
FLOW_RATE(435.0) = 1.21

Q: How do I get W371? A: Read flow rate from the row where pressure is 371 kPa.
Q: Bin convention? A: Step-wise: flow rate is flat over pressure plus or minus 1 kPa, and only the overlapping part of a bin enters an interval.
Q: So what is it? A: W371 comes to 1.15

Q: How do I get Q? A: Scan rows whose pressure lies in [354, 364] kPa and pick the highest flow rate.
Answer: 1.21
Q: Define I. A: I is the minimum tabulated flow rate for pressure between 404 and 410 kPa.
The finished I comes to 1.11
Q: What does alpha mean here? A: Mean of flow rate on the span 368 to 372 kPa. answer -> 1.17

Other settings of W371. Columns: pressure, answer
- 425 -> 1.15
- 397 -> 1.23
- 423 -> 1.14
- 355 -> 1.15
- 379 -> 1.11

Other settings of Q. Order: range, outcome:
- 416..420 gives 1.27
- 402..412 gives 1.28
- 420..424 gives 1.18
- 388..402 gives 1.24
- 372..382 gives 1.19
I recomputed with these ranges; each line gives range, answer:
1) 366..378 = 1.07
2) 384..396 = 1.08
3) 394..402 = 1.19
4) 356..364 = 1.16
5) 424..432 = 1.14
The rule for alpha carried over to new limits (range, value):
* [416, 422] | 1.2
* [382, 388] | 1.14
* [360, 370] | 1.14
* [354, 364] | 1.17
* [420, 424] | 1.16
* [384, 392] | 1.17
